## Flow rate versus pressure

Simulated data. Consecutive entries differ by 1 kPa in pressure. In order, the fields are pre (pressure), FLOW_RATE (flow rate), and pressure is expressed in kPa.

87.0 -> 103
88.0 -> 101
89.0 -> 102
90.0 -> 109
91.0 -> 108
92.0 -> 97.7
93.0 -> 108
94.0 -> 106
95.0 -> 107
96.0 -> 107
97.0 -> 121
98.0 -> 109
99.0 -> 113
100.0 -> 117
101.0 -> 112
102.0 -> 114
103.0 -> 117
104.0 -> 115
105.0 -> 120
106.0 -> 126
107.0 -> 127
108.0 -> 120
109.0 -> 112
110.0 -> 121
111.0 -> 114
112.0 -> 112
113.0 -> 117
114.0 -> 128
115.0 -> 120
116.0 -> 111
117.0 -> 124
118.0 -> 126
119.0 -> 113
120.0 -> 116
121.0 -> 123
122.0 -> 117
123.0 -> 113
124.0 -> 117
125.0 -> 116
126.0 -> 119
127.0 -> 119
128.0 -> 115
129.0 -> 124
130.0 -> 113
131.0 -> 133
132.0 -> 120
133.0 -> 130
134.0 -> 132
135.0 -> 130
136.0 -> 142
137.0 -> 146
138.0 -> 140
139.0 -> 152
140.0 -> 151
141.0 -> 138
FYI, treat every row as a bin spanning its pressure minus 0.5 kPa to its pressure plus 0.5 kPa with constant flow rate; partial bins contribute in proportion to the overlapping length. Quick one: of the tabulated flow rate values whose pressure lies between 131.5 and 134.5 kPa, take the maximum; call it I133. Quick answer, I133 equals 132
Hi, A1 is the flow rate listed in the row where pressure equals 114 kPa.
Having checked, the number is 128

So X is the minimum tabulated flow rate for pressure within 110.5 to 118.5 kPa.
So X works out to 111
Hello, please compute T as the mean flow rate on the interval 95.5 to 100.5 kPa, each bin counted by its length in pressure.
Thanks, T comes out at 113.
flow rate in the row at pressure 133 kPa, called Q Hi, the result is 130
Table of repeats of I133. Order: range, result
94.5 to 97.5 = 121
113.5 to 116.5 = 128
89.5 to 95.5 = 109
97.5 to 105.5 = 120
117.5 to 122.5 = 126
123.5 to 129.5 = 124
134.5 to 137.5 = 146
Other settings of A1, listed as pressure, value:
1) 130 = 113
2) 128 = 115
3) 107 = 127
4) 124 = 117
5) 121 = 123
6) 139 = 152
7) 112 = 112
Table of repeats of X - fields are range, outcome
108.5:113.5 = 112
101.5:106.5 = 114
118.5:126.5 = 113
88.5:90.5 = 102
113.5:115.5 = 120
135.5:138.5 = 140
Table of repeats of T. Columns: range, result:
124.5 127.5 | 118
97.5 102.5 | 113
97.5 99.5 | 111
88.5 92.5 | 104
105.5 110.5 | 121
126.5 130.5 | 118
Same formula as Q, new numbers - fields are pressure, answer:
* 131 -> 133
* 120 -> 116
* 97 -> 121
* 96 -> 107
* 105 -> 120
